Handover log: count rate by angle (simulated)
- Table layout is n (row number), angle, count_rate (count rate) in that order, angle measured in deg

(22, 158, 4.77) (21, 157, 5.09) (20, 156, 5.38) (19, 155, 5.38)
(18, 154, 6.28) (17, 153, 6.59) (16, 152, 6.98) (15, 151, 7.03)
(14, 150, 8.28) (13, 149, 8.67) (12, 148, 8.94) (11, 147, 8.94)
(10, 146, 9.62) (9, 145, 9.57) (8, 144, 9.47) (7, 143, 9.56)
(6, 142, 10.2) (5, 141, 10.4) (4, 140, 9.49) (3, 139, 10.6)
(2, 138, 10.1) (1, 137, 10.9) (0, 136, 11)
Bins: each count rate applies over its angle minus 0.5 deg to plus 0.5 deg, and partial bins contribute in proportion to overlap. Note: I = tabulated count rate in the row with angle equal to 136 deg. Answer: 11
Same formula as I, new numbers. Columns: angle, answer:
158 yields 4.77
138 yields 10.1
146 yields 9.62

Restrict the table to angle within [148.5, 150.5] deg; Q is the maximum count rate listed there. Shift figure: 8.67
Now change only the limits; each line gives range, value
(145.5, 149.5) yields 9.62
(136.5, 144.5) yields 10.9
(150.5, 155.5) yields 7.03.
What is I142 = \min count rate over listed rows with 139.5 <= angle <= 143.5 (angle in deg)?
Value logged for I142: 9.49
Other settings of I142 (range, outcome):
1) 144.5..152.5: 6.98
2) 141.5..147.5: 8.94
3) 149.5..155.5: 5.38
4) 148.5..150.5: 8.28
